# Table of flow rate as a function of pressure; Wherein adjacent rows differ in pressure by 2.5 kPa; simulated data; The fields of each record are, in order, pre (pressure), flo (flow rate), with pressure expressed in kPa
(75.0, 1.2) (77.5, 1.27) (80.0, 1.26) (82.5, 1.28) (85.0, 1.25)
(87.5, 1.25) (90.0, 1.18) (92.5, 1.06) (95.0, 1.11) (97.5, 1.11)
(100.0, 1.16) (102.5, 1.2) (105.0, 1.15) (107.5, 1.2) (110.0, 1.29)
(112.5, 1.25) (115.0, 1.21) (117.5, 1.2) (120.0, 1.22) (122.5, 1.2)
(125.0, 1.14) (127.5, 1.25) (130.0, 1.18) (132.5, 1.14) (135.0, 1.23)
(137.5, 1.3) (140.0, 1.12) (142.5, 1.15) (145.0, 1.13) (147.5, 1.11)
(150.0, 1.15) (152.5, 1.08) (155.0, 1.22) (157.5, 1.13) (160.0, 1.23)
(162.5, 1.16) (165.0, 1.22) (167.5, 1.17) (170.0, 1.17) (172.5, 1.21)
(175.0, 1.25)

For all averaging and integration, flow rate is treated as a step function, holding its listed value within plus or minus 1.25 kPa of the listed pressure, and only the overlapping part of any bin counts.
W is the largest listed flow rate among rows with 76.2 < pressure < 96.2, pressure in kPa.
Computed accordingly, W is 1.28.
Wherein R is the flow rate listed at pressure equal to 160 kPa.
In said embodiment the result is 1.23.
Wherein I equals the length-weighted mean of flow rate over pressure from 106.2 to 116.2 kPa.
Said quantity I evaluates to 1.24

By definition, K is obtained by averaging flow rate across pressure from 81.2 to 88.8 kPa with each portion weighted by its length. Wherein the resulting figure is 1.26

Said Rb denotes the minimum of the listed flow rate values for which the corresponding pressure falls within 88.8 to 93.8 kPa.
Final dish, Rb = 1.06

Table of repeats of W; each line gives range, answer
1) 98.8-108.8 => 1.2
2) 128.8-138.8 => 1.3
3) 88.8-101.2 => 1.18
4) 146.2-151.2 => 1.15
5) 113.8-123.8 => 1.22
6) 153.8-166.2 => 1.23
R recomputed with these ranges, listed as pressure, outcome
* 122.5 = 1.2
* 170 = 1.17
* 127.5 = 1.25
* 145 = 1.13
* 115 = 1.21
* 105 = 1.15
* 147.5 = 1.11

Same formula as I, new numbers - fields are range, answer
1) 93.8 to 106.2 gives 1.15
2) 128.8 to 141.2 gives 1.19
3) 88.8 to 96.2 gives 1.12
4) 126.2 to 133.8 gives 1.19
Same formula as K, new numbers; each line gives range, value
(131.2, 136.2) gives 1.18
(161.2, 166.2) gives 1.19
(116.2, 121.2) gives 1.21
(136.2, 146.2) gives 1.18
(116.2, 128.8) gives 1.2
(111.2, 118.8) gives 1.22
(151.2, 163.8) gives 1.16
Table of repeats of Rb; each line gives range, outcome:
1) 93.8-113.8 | 1.11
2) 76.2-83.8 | 1.26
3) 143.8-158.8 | 1.08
